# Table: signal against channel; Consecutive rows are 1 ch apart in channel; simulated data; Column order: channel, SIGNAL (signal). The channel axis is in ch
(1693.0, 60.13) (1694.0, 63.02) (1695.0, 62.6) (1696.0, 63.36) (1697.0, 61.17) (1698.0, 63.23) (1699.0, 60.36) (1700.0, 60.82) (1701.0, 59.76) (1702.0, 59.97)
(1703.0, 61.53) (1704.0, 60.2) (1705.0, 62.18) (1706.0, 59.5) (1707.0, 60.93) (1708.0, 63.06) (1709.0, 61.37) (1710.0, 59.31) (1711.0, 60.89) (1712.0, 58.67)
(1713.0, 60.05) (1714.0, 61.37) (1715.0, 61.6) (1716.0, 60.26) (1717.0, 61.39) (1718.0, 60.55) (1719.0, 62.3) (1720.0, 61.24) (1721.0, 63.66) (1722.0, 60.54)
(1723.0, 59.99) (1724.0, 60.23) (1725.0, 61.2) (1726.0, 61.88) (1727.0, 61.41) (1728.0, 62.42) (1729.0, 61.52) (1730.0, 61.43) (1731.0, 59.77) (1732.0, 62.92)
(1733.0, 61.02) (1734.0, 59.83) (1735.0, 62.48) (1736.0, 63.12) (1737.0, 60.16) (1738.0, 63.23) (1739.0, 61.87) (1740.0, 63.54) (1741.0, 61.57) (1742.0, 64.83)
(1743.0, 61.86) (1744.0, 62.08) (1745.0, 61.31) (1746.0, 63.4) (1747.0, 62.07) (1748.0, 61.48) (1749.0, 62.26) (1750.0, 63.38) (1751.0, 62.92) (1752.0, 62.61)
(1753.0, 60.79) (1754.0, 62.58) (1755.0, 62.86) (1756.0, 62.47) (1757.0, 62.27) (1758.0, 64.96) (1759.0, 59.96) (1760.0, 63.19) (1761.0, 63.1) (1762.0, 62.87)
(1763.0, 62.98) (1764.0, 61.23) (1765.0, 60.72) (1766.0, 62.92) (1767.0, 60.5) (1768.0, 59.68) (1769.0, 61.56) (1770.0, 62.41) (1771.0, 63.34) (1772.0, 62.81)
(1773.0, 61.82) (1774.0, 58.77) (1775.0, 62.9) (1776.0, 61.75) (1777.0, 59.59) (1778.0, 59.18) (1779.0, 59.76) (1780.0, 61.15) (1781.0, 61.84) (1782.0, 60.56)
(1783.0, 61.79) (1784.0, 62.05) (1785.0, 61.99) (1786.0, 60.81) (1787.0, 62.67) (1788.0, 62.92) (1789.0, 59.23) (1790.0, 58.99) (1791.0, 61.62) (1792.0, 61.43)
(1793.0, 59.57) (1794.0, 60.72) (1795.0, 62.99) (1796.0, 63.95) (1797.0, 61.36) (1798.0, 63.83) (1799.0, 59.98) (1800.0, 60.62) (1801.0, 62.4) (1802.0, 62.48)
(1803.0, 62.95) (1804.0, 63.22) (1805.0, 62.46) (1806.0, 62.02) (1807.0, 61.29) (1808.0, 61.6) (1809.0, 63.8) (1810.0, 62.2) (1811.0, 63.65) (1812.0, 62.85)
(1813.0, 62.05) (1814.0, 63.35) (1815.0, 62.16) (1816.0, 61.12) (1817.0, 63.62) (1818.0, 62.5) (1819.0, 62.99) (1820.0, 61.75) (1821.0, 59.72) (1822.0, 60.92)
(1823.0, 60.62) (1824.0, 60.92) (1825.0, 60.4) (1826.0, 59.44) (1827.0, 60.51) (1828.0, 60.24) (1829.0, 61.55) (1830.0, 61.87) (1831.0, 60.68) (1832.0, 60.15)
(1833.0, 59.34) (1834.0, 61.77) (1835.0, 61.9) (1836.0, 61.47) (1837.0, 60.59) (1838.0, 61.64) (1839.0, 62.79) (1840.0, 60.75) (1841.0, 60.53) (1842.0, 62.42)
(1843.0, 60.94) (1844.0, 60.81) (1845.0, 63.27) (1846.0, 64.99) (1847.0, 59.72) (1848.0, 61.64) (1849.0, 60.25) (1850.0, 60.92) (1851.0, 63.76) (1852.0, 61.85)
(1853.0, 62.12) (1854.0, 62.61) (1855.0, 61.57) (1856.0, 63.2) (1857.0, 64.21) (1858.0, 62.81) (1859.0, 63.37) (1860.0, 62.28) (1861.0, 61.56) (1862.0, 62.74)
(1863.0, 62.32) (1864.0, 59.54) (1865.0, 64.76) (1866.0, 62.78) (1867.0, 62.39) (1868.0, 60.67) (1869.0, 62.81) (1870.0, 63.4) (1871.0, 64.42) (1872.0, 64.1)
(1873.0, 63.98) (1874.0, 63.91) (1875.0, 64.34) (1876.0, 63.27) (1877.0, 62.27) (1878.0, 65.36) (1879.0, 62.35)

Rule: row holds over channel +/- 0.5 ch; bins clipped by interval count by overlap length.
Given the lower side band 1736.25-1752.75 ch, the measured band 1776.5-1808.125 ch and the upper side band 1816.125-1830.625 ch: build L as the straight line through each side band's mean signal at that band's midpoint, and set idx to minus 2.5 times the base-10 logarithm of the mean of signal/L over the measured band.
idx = 0.00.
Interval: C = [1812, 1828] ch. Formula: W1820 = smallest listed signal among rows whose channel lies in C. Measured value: 59.44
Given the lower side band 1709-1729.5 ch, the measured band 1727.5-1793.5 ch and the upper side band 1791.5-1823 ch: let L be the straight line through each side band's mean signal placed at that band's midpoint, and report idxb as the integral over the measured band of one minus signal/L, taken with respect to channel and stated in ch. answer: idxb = -0.26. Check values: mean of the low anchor 61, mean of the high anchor 62.1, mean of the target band 61.8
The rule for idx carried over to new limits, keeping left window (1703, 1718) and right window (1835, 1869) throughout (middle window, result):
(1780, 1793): 0.00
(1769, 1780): 0.00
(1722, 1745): -0.01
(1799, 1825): -0.01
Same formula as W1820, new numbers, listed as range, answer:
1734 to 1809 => 58.77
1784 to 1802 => 58.99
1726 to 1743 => 59.77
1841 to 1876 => 59.54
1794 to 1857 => 59.34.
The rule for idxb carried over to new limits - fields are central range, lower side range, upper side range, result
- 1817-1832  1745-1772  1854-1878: 0.4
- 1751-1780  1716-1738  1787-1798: -0.2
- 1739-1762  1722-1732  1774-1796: -0.5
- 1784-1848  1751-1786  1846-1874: 0.5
